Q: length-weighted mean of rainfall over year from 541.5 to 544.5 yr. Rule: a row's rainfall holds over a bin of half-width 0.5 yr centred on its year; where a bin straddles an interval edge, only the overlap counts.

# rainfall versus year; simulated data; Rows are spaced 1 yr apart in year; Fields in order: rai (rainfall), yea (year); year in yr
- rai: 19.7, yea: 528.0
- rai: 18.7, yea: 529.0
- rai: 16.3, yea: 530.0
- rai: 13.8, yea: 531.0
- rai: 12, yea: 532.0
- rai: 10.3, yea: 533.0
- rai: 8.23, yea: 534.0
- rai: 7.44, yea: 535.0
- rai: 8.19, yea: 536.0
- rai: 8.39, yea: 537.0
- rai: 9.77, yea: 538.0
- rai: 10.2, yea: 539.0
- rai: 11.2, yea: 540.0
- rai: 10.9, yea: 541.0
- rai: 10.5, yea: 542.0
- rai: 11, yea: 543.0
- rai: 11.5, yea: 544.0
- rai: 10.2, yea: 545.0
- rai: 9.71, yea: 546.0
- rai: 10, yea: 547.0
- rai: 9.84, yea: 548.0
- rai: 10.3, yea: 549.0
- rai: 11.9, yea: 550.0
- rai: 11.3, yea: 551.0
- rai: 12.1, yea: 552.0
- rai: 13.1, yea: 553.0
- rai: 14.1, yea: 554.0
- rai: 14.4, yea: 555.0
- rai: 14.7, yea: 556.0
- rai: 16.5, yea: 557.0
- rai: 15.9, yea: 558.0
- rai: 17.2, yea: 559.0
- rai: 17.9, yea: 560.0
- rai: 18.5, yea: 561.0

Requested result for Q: 11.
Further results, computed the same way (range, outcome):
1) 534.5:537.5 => 8.01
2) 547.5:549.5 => 10.1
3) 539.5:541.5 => 11.1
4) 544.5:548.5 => 9.94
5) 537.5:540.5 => 10.4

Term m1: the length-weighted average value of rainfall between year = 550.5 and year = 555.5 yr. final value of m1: 13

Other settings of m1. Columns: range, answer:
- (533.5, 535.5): 7.84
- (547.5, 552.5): 11.1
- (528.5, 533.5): 14.2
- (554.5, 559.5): 15.7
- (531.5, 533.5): 11.2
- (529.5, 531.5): 15.1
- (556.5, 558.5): 16.2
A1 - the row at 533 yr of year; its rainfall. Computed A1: 10.3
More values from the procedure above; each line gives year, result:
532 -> 12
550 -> 11.9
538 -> 9.77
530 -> 16.3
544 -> 11.5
